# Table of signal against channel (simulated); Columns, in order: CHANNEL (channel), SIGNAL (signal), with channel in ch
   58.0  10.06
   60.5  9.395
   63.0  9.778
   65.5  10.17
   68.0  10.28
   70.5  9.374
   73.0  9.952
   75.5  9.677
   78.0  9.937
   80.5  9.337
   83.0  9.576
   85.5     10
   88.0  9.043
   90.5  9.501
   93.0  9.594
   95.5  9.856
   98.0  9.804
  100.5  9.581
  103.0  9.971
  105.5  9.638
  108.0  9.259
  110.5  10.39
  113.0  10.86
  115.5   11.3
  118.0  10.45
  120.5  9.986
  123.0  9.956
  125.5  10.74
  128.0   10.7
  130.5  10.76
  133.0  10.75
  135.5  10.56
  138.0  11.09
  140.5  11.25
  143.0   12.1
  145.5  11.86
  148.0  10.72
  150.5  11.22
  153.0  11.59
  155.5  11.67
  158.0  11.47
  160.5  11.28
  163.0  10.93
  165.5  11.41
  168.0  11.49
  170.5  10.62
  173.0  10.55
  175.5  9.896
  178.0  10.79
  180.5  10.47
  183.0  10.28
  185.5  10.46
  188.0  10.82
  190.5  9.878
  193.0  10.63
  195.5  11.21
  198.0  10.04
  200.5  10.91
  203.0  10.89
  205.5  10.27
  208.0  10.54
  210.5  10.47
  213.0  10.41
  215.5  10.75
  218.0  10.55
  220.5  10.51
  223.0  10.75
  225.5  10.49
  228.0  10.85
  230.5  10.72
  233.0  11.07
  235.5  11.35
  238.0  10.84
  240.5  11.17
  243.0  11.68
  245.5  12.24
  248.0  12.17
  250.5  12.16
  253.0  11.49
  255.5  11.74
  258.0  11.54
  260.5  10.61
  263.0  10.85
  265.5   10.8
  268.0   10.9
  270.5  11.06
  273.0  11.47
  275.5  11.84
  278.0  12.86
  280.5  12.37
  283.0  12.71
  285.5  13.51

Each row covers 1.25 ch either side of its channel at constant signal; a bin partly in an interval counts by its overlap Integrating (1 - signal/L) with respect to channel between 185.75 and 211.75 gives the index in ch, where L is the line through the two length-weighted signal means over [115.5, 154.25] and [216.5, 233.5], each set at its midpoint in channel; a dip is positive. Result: 0.5 ch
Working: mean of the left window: 10.9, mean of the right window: 10.7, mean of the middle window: 10.6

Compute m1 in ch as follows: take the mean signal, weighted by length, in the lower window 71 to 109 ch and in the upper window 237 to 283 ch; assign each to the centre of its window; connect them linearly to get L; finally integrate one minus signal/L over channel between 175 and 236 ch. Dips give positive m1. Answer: 2.0 ch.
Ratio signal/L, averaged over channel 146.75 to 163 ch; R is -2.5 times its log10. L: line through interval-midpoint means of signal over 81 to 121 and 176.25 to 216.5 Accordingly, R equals -0.10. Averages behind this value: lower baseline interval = 9.91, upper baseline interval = 10.5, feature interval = 11.3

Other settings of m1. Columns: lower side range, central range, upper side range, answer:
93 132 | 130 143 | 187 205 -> -0.87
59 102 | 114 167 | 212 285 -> -3.88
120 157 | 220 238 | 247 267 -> 0.76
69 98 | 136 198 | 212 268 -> -3.22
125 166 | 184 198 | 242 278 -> 0.96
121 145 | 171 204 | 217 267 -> 1.52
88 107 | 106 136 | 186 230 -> -1.82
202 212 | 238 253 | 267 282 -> -0.69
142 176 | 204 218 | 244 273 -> 1.02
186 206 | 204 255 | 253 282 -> -0.12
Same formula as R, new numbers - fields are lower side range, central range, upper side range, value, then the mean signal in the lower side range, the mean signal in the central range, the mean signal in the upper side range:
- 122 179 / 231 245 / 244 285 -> 0.03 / 11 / 11.2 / 11.7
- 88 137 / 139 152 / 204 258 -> -0.10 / 10.2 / 11.4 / 11.1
